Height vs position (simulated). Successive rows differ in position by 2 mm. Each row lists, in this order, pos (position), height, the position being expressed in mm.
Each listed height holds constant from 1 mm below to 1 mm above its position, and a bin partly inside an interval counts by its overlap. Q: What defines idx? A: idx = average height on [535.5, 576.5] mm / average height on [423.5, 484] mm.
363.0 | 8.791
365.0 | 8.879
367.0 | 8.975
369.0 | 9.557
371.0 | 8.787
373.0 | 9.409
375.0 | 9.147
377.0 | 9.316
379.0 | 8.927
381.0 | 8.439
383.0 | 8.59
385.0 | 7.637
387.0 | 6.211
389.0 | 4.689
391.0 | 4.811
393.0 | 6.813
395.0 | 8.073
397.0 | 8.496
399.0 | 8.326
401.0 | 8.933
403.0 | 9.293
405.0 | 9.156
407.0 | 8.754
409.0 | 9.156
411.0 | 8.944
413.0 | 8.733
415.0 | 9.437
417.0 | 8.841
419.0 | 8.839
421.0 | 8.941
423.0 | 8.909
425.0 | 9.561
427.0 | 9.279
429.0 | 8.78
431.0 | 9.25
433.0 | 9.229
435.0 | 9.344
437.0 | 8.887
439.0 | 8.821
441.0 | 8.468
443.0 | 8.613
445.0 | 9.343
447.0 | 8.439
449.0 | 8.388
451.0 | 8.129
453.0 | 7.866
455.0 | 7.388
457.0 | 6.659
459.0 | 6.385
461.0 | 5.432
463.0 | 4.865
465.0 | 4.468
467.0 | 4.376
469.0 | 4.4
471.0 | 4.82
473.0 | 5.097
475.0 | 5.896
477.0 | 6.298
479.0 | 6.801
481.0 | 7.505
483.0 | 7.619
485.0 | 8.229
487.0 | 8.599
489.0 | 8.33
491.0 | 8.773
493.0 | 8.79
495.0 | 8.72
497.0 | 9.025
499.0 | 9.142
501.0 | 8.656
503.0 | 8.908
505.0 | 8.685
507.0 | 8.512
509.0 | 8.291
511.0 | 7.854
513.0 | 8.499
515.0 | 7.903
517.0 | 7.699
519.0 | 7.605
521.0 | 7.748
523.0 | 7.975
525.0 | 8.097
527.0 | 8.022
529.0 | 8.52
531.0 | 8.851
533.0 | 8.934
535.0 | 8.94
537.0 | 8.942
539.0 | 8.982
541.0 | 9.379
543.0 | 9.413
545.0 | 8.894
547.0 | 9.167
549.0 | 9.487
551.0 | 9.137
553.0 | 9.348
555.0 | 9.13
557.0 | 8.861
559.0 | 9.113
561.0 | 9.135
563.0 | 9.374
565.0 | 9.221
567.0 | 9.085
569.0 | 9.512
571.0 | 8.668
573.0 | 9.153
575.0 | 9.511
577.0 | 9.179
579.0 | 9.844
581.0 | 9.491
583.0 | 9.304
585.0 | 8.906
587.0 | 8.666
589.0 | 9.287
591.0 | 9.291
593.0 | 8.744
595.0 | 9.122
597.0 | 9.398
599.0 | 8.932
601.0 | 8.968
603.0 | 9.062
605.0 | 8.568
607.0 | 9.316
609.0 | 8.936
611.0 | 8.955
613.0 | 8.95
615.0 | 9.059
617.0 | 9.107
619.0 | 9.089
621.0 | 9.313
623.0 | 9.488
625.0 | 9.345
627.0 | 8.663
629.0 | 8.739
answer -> 1.25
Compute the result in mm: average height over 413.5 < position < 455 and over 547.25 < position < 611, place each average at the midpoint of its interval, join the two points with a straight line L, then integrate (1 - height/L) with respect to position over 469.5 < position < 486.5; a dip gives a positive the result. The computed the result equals 4.6 mm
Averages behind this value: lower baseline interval 8.83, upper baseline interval 9.15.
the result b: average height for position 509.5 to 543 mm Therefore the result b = 8.4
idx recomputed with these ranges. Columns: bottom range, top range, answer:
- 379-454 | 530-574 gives 1.08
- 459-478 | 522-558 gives 1.73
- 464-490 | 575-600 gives 1.45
